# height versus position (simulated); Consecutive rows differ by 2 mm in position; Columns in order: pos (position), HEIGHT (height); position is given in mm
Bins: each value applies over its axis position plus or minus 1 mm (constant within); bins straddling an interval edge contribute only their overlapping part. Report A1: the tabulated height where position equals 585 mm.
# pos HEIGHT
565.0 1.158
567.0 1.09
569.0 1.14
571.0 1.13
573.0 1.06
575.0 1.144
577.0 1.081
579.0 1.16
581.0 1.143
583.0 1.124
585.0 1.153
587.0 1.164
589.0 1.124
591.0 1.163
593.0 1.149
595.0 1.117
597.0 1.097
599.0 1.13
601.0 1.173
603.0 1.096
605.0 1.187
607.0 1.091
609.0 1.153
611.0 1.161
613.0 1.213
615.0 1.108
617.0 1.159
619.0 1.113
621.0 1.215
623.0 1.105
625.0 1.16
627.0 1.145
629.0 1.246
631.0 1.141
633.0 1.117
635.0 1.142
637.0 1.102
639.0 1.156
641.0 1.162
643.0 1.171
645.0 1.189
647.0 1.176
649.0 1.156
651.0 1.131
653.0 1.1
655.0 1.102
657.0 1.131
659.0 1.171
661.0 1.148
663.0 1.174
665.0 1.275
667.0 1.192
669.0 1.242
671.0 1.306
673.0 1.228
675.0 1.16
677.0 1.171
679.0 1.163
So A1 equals 1.153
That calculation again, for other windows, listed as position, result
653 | 1.1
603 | 1.096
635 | 1.142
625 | 1.16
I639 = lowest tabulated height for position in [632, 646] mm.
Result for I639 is 1.102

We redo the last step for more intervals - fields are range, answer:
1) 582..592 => 1.124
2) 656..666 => 1.131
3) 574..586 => 1.081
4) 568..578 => 1.06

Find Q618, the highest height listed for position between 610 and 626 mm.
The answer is 1.215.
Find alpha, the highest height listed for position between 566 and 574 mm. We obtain 1.14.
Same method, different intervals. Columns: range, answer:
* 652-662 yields 1.171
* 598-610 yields 1.187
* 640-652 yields 1.189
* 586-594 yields 1.164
